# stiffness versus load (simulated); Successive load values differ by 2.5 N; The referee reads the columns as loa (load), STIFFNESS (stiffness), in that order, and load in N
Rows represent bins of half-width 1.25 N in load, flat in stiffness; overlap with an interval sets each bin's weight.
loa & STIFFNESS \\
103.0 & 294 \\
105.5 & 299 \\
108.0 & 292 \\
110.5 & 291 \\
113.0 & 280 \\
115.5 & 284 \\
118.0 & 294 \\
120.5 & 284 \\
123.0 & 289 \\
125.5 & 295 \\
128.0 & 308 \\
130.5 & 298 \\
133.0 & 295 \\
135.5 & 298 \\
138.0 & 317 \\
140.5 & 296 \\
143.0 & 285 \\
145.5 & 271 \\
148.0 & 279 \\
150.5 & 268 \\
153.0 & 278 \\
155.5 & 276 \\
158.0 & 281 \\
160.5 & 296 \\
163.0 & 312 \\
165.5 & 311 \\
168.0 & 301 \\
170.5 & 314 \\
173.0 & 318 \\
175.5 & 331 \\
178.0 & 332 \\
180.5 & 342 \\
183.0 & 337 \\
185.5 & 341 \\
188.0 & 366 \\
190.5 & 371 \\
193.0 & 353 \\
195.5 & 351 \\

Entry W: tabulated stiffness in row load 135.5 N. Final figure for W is 298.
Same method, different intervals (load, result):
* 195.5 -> 351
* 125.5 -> 295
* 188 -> 366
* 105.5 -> 299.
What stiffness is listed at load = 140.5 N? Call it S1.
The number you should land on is 296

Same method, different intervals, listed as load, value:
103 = 294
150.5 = 268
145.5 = 271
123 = 289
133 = 295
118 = 294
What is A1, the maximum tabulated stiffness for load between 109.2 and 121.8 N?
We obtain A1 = 294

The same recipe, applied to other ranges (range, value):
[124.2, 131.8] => 308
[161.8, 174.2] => 318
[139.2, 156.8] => 296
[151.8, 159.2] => 281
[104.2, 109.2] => 299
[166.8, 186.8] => 342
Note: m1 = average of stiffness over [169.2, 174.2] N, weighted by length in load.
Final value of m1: 316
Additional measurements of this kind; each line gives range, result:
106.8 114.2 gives 288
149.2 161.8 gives 280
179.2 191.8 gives 351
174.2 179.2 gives 331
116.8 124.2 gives 289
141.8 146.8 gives 278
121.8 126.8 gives 292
